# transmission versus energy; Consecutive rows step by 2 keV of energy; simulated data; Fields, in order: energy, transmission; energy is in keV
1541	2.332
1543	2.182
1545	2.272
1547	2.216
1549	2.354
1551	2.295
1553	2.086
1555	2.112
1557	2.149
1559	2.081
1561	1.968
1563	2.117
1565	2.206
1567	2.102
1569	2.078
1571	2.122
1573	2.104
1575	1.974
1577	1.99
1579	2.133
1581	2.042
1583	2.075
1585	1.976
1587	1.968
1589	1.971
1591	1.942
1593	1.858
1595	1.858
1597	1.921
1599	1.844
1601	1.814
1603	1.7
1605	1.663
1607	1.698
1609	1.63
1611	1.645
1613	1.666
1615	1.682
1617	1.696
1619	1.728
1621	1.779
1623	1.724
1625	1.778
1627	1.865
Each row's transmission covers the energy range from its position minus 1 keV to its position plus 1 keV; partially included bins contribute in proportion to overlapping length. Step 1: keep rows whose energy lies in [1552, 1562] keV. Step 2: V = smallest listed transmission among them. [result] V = 1.968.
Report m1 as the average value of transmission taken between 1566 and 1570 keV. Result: 2.09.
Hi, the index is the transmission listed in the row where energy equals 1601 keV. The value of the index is 1.814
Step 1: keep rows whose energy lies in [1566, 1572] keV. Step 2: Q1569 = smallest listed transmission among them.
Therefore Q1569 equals 2.078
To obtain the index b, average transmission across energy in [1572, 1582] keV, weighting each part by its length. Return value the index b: 2.05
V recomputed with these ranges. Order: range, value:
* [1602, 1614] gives 1.63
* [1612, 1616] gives 1.666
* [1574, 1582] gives 1.974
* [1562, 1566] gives 2.117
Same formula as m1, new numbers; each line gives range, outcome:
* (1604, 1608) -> 1.68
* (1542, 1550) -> 2.26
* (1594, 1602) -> 1.86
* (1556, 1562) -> 2.07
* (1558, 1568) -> 2.09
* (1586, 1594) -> 1.93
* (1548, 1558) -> 2.2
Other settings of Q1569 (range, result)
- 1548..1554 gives 2.086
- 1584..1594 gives 1.858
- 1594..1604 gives 1.7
